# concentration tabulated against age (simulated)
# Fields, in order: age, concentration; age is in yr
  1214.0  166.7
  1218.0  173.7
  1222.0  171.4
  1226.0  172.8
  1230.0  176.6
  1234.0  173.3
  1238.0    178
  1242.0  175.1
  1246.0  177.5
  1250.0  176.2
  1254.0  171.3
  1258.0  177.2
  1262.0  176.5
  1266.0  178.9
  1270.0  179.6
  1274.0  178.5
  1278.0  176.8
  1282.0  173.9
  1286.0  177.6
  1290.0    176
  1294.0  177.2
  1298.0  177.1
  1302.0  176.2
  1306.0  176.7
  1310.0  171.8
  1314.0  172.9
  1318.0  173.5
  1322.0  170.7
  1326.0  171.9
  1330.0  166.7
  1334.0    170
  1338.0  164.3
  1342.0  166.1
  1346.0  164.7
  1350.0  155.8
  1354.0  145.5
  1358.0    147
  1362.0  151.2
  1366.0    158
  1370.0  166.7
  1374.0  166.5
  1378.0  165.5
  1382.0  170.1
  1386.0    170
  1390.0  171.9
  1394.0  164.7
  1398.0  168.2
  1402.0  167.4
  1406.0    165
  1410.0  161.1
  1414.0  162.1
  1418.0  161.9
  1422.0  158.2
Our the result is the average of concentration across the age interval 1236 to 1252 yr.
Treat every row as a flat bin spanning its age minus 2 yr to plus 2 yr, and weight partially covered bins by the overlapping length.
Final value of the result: 177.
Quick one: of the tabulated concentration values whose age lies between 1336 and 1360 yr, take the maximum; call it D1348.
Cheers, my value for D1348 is 166.1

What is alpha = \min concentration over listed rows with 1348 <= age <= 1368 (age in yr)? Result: 145.5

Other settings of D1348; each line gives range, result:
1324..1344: 171.9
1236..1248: 178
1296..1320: 177.1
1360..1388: 170.1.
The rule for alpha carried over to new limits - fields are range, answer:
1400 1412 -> 161.1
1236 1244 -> 175.1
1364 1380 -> 158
